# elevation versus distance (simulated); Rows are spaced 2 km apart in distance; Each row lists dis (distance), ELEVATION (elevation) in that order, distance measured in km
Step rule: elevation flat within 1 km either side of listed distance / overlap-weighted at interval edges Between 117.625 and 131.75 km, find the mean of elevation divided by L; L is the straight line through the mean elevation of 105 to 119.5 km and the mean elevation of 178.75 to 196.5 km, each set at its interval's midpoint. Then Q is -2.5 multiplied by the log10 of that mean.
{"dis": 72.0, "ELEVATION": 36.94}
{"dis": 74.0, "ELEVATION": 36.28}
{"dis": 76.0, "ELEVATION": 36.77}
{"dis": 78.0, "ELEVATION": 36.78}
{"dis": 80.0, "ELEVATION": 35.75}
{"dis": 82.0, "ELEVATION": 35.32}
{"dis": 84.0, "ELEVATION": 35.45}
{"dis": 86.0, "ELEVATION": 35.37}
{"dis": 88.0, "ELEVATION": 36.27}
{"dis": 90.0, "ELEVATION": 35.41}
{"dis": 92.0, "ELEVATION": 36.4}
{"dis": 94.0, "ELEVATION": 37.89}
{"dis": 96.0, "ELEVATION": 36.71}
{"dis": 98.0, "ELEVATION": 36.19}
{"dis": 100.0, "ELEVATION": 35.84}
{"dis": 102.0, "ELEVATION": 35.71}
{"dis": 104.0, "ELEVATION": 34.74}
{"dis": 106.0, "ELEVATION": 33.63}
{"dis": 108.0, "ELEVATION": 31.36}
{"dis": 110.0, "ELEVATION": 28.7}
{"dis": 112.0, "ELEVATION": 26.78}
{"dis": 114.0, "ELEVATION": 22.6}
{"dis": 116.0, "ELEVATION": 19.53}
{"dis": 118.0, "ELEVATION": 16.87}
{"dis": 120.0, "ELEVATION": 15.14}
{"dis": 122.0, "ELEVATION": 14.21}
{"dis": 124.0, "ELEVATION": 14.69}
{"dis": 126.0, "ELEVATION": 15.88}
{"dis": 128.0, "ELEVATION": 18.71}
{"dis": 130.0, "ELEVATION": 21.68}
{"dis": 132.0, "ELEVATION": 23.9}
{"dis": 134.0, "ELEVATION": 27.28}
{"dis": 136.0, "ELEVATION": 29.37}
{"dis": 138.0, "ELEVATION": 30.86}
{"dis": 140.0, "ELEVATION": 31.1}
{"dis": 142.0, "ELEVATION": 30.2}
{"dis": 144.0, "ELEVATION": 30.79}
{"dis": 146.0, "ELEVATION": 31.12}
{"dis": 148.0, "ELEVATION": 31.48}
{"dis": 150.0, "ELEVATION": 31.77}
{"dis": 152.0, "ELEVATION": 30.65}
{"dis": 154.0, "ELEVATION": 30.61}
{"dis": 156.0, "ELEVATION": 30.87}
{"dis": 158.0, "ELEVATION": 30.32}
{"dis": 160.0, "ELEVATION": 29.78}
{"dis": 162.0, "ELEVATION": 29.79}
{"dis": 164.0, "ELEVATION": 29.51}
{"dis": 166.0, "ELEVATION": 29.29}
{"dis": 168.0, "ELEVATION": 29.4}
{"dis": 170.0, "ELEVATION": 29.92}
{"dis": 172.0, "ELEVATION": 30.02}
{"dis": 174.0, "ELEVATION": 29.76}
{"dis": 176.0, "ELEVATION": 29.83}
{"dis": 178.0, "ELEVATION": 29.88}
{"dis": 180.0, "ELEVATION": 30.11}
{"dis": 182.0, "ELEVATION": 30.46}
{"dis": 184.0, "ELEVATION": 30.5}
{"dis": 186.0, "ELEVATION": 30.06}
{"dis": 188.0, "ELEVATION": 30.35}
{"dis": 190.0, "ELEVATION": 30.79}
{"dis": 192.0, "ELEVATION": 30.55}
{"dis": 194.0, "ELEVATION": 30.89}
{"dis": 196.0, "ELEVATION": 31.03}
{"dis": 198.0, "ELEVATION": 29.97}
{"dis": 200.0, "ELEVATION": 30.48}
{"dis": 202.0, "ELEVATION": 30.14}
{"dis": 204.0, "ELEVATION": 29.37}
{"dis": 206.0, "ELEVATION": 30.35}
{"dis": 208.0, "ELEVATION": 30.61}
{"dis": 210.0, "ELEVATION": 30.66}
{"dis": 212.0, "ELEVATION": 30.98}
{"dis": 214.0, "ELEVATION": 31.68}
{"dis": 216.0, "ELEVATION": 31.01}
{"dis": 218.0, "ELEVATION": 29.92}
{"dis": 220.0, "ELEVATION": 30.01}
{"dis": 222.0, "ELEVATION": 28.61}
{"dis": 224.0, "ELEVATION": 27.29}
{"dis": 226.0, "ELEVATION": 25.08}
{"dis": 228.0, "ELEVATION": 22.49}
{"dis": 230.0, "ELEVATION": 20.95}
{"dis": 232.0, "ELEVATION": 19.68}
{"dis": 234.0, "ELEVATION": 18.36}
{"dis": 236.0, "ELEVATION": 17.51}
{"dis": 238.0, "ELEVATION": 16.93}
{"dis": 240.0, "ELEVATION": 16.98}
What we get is 0.46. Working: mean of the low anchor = 25.3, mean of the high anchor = 30.5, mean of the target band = 17.1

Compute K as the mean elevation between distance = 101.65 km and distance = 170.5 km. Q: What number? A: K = 27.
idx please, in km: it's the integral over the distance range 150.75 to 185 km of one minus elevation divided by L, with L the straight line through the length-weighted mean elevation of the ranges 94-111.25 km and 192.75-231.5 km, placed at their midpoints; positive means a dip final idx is 1.1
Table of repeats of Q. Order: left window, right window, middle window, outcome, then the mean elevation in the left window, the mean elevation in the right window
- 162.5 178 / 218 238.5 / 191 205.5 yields -0.15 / 29.7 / 23.2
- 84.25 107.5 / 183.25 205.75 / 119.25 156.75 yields 0.28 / 35.7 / 30.4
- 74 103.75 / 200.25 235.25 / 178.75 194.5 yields -0.03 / 36.1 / 27.5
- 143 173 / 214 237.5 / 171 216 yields -0.11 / 30.4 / 24.8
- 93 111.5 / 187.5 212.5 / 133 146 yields 0.10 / 34.3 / 30.5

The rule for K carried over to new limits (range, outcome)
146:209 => 30.3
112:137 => 20.3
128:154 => 28.8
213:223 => 30.2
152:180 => 30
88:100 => 36.4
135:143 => 30.4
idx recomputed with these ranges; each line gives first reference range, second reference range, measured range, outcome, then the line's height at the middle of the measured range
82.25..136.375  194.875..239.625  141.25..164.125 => -2.5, 27.6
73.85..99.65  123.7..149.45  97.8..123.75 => 4.4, 31.4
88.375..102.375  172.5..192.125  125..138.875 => 4.0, 33.8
